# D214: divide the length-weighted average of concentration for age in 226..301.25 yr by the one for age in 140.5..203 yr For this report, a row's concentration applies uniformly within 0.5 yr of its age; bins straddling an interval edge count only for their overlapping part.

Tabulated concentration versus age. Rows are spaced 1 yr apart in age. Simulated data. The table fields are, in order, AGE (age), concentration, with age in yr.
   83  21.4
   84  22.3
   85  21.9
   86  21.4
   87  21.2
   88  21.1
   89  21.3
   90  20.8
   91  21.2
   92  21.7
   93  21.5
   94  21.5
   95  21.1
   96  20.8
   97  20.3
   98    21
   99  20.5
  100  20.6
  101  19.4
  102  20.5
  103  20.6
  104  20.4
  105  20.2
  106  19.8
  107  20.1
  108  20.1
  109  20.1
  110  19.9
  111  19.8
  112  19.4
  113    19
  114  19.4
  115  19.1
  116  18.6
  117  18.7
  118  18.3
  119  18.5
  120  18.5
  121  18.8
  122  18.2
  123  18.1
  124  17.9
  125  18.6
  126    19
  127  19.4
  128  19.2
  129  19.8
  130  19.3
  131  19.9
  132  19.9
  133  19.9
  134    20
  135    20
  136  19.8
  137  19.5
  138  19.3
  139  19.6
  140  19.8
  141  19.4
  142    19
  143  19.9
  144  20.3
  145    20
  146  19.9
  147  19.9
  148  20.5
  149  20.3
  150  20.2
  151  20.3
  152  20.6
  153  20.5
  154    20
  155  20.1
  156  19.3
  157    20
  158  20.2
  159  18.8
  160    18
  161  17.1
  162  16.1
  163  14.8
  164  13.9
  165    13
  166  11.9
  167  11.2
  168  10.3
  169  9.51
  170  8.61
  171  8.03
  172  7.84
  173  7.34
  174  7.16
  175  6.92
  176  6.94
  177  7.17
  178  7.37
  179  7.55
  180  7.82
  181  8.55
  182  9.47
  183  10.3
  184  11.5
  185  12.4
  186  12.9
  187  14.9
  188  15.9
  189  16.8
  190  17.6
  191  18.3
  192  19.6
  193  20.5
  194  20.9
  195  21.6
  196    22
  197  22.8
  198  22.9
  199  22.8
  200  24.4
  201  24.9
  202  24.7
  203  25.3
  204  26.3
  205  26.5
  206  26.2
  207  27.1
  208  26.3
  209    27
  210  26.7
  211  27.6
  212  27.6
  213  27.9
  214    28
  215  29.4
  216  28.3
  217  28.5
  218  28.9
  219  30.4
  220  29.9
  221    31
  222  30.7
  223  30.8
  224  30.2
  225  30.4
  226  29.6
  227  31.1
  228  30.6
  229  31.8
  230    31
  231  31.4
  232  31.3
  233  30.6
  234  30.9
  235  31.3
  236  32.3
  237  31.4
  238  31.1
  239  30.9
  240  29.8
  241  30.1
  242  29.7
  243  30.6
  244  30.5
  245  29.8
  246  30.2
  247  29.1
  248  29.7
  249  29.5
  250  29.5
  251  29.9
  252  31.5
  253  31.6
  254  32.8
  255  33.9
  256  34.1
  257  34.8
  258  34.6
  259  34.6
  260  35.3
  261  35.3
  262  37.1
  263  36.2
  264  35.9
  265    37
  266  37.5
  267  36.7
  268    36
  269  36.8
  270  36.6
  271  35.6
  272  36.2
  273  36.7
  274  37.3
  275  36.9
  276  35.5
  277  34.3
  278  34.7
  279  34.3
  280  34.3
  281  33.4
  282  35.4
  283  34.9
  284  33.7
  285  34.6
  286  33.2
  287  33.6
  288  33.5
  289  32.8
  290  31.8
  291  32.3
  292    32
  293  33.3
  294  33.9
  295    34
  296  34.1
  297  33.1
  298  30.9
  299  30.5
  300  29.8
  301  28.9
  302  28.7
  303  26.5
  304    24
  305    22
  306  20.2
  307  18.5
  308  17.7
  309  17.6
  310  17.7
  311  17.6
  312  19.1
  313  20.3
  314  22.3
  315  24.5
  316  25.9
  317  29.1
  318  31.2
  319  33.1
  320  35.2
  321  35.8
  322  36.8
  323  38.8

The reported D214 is 2.1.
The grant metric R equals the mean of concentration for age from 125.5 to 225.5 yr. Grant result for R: 19.4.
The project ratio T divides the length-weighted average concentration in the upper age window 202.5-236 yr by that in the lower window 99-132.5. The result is 1.5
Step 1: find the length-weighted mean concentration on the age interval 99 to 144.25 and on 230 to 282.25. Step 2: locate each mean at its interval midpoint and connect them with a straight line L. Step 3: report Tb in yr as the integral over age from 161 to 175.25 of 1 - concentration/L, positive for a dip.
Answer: 7.9 yr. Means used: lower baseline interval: 19.5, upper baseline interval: 33.3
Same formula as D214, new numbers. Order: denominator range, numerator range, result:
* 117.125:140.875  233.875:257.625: 1.62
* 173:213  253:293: 1.91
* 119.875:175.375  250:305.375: 1.94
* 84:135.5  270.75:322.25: 1.51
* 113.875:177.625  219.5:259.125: 1.82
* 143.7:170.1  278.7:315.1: 1.64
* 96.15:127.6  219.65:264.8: 1.63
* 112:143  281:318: 1.47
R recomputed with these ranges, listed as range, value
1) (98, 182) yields 17.1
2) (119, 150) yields 19.5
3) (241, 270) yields 33.2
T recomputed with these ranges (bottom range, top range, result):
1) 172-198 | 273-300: 2.51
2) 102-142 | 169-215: 0.92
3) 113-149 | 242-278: 1.76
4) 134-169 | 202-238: 1.60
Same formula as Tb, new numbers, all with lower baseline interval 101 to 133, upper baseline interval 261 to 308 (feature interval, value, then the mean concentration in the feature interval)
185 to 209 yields 3.86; 21.7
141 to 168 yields 4.95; 18.2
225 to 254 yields -1.46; 30.6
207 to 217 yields -0.25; 27.7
